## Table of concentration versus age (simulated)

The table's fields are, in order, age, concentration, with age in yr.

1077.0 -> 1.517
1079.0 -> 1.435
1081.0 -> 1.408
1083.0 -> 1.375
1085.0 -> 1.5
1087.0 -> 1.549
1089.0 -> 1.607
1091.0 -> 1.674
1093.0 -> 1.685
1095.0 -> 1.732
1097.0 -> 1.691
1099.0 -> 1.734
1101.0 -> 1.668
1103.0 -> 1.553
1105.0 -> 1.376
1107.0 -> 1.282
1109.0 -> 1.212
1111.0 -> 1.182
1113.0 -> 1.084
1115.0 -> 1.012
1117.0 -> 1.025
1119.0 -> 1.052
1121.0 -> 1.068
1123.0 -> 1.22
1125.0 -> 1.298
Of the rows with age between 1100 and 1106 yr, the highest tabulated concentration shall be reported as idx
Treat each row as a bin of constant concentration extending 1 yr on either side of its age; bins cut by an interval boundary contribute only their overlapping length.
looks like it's 1.668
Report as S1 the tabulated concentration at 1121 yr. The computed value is 1.068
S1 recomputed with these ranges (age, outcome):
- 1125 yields 1.298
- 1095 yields 1.732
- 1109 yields 1.212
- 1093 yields 1.685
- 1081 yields 1.408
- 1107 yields 1.282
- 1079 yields 1.435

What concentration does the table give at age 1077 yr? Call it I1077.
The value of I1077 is 1.517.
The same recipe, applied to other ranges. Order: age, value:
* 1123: 1.22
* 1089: 1.607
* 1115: 1.012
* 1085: 1.5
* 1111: 1.182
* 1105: 1.376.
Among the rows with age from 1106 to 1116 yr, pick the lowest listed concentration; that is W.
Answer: 1.012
